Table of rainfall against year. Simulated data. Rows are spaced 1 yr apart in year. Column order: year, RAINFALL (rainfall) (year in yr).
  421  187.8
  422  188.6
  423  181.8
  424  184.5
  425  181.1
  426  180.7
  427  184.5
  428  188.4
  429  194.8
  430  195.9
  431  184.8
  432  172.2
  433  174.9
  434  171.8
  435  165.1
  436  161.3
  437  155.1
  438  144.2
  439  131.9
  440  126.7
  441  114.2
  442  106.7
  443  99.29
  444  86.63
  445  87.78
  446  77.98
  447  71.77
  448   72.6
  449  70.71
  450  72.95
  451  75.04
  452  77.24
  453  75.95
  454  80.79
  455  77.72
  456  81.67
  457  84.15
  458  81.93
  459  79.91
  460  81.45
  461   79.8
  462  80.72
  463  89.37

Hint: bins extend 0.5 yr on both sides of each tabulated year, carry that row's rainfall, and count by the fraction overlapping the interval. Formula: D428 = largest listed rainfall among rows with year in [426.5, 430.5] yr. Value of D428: 195.9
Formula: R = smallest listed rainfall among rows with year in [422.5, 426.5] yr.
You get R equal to 180.7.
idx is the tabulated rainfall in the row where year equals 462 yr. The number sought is 80.72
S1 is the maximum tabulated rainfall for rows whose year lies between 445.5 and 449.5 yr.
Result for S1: 77.98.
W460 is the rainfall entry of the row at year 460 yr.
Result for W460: 81.45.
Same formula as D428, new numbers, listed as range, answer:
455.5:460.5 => 84.15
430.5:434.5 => 184.8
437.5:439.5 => 144.2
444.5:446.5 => 87.78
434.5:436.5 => 165.1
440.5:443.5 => 114.2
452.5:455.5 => 80.79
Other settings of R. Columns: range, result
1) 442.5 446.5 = 77.98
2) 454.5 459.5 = 77.72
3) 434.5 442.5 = 106.7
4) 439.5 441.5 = 114.2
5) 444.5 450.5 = 70.71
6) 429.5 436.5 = 161.3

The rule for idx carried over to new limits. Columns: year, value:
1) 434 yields 171.8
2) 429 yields 194.8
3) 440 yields 126.7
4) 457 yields 84.15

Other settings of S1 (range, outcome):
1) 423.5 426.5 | 184.5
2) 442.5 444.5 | 99.29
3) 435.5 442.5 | 161.3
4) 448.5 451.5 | 75.04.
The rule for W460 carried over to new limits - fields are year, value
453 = 75.95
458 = 81.93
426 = 180.7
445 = 87.78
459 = 79.91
